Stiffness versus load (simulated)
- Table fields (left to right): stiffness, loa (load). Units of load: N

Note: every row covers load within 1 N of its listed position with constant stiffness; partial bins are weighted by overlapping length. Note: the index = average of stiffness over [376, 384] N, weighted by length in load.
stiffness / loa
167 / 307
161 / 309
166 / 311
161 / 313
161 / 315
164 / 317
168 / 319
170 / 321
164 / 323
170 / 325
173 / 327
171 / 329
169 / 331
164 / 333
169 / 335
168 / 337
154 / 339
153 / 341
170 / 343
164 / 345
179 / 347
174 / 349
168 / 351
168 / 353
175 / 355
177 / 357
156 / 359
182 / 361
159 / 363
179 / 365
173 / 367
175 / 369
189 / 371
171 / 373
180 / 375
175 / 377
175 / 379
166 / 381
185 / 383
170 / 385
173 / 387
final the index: 175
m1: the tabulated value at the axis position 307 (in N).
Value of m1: 167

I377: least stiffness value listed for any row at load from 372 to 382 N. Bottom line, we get 166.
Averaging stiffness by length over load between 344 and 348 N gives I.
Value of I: 172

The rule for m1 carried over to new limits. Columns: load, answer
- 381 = 166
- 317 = 164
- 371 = 189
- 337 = 168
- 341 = 153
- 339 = 154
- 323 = 164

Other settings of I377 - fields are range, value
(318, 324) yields 164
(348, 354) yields 168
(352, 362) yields 156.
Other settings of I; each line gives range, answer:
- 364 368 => 176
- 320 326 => 168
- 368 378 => 178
